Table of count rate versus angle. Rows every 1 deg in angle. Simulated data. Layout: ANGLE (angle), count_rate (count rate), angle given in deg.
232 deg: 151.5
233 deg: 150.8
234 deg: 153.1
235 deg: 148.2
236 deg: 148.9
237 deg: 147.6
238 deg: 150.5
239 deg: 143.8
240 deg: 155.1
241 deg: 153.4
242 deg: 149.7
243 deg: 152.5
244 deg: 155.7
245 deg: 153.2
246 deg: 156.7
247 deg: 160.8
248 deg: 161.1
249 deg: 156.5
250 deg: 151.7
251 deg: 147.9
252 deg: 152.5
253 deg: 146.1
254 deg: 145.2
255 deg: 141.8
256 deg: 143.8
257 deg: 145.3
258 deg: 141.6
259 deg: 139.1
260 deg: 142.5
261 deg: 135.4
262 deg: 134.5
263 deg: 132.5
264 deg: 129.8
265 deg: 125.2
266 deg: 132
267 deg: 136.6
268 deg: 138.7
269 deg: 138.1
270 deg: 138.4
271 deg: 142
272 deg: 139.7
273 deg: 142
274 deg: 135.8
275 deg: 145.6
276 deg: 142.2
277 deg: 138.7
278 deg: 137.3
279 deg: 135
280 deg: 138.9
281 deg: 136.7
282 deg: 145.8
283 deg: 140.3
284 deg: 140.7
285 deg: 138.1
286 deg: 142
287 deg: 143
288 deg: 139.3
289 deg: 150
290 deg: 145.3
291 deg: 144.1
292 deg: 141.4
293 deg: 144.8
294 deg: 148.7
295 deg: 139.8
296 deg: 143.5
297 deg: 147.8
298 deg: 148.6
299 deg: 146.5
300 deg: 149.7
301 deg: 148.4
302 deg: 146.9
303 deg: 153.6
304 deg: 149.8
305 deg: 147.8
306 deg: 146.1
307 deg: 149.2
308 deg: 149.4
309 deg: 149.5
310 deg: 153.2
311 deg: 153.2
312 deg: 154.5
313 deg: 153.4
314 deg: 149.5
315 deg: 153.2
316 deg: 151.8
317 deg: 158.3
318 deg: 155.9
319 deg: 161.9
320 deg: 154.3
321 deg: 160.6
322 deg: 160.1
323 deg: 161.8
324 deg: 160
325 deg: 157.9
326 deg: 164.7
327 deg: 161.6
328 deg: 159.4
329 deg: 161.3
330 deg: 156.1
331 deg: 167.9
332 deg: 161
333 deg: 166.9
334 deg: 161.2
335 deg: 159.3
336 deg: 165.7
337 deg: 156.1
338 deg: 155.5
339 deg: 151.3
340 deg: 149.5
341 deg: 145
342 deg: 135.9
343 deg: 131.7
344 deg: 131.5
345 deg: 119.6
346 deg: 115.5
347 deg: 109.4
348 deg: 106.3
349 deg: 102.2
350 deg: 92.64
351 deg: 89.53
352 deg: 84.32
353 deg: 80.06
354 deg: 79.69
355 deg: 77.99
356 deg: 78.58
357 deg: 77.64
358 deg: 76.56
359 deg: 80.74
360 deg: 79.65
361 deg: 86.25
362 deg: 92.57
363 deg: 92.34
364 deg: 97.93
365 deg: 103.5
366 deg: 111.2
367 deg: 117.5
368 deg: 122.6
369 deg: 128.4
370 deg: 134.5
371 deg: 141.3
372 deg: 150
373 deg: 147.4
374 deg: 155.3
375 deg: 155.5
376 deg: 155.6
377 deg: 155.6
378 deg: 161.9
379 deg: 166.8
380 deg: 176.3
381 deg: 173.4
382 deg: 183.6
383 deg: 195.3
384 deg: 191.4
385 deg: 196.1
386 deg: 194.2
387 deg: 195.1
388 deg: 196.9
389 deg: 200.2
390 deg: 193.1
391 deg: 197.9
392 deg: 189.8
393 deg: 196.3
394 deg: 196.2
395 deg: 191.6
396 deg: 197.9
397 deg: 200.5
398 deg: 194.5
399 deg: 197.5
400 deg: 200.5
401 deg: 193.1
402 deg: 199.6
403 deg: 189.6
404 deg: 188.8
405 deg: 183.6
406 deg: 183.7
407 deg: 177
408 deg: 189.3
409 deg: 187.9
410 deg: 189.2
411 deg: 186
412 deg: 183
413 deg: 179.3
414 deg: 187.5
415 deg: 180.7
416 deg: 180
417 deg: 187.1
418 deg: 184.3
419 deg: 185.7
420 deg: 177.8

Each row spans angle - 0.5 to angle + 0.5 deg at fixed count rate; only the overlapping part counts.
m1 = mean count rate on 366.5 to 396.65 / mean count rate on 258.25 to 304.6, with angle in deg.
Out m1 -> 1.2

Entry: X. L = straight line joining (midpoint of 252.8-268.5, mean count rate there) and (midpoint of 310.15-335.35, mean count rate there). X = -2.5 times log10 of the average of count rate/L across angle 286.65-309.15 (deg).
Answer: 0.03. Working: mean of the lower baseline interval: 138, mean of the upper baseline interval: 159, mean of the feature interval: 147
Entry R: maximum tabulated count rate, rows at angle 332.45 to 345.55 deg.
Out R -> 166.9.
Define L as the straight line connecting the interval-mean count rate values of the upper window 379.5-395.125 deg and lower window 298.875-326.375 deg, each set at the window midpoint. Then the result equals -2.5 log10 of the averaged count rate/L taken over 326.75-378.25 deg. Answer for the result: 0.35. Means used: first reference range 154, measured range 125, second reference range 192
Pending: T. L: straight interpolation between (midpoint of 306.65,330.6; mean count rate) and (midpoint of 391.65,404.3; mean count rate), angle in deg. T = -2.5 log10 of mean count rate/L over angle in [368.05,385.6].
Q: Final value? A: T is 0.15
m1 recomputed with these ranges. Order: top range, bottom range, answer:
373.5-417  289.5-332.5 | 1.22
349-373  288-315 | 0.67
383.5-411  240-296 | 1.35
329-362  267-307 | 0.84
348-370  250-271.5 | 0.67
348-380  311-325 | 0.72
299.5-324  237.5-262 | 1.03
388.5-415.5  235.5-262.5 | 1.28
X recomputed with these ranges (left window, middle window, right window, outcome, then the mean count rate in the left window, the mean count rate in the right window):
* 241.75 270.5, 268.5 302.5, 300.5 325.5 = 0.05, 144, 154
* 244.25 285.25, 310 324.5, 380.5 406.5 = 0.05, 142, 193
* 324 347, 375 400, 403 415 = -0.07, 151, 185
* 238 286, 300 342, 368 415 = 0.03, 143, 180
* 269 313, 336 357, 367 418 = 0.38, 145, 179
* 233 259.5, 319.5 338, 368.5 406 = 0.05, 150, 180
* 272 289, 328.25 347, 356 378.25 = -0.18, 140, 118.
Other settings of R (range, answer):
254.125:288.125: 145.8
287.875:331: 167.9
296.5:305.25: 153.6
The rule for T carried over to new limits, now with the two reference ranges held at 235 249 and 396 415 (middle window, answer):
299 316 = 0.12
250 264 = 0.10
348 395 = 0.30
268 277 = 0.14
